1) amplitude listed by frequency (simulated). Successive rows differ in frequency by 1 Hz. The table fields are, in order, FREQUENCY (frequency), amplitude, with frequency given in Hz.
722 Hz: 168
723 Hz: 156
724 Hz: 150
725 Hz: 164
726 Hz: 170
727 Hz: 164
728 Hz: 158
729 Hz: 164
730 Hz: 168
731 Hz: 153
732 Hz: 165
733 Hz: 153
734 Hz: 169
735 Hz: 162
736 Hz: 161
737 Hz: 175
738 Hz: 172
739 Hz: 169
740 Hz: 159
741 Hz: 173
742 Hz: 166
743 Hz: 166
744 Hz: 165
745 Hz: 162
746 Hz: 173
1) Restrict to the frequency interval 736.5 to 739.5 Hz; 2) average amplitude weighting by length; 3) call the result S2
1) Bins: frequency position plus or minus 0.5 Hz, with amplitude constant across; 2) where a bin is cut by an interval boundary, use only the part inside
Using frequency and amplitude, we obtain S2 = 172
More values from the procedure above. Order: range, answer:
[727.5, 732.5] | 162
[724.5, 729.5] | 164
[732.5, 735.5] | 161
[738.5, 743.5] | 167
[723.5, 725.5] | 157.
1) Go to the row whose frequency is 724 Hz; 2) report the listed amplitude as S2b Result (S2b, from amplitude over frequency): 150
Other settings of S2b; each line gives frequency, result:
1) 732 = 165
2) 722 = 168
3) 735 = 162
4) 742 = 166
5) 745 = 162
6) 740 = 159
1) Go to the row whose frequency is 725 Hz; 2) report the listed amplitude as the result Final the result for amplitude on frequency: 164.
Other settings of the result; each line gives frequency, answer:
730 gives 168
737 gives 175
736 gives 161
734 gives 169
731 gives 153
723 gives 156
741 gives 173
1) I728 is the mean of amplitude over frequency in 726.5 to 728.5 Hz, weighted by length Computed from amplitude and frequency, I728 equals 161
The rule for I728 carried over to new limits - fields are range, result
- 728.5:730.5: 166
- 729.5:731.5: 160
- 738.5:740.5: 164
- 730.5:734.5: 160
